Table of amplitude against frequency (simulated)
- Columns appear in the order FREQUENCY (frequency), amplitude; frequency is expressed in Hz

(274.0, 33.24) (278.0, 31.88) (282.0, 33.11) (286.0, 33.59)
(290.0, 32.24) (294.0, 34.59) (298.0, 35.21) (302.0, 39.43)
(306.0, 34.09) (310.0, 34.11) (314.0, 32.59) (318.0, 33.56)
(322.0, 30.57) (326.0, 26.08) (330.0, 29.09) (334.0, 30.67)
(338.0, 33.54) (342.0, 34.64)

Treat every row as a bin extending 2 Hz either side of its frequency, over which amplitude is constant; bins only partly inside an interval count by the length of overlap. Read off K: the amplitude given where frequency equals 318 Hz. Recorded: 33.56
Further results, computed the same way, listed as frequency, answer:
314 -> 32.59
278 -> 31.88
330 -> 29.09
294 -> 34.59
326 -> 26.08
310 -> 34.11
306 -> 34.09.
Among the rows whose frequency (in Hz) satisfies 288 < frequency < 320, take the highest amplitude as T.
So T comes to 39.43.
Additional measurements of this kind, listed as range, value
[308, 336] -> 34.11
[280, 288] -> 33.59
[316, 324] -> 33.56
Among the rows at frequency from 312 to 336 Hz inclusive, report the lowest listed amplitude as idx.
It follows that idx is 26.08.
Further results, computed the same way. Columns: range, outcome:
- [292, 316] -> 32.59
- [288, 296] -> 32.24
